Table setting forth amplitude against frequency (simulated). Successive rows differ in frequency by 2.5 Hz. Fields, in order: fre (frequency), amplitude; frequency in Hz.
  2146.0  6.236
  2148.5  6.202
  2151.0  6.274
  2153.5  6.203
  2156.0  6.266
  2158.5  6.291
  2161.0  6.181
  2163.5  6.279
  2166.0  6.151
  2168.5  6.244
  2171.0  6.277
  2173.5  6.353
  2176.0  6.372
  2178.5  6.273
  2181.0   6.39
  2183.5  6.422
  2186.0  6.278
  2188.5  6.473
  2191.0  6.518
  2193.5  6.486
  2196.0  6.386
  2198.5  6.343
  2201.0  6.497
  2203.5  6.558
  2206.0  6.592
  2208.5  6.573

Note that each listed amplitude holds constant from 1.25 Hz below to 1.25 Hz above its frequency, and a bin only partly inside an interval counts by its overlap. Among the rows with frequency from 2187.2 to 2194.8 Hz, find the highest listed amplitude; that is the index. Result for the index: 6.518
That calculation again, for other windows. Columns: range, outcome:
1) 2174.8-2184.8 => 6.422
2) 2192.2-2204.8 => 6.558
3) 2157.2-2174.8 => 6.353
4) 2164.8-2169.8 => 6.244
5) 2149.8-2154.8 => 6.274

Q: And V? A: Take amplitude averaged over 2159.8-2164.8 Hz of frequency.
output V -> 6.23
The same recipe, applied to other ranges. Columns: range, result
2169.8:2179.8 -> 6.32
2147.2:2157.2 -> 6.24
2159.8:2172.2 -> 6.23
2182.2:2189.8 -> 6.39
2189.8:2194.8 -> 6.5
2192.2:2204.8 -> 6.45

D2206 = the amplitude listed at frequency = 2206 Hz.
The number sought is 6.592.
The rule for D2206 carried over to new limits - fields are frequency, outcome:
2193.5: 6.486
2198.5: 6.343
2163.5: 6.279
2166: 6.151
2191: 6.518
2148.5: 6.202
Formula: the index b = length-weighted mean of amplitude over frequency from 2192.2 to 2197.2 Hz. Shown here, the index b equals 6.44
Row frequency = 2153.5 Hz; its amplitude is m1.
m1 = 6.203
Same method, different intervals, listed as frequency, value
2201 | 6.497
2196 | 6.386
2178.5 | 6.273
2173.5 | 6.353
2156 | 6.266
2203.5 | 6.558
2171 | 6.277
